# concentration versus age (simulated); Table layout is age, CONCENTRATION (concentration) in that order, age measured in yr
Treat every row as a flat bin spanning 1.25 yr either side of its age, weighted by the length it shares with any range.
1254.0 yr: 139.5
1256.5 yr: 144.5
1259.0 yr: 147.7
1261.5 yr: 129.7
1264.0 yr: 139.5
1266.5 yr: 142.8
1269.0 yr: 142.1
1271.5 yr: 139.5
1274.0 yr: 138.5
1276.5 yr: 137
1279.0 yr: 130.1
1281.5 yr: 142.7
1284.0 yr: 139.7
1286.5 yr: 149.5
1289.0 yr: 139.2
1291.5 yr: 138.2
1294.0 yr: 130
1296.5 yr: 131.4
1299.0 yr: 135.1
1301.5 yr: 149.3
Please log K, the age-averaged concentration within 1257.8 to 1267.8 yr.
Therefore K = 140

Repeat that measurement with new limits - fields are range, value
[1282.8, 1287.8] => 145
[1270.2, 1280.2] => 136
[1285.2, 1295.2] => 139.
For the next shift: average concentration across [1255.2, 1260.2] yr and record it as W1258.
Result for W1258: 146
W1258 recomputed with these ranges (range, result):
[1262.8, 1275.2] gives 140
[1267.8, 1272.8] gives 141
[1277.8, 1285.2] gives 138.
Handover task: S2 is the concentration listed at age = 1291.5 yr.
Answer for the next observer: 138.2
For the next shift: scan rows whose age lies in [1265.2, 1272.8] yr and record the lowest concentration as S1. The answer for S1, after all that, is 139.5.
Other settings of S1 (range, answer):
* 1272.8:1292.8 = 130.1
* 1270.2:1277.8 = 137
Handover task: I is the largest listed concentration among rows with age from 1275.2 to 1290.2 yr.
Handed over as 149.5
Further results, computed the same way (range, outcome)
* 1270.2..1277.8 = 139.5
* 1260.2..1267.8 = 142.8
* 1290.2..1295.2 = 138.2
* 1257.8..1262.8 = 147.7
